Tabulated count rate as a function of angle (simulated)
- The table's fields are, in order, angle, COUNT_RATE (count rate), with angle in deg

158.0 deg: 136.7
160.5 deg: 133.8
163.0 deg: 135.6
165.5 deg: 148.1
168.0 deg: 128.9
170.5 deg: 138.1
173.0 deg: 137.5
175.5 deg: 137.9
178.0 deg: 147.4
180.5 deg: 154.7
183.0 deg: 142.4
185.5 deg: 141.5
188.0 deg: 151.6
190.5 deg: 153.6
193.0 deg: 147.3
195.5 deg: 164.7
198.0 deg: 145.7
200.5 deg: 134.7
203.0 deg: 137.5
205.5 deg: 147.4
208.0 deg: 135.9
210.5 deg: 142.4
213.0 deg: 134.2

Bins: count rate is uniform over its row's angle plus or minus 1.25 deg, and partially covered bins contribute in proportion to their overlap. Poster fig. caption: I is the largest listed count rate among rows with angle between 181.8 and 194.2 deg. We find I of 153.6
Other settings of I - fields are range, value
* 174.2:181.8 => 154.7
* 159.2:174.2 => 148.1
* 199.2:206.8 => 147.4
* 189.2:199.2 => 164.7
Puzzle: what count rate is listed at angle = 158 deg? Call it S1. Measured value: 136.7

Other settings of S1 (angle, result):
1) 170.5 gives 138.1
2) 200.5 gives 134.7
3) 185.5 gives 141.5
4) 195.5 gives 164.7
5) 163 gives 135.6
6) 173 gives 137.5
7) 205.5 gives 147.4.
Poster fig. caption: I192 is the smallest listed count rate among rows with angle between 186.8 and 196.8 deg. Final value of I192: 147.3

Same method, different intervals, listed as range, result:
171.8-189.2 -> 137.5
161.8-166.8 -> 135.6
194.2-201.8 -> 134.7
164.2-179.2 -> 128.9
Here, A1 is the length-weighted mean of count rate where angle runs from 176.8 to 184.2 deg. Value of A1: 148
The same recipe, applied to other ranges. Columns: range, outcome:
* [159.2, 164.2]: 135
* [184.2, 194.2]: 148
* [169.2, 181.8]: 143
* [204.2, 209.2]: 142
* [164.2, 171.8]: 138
